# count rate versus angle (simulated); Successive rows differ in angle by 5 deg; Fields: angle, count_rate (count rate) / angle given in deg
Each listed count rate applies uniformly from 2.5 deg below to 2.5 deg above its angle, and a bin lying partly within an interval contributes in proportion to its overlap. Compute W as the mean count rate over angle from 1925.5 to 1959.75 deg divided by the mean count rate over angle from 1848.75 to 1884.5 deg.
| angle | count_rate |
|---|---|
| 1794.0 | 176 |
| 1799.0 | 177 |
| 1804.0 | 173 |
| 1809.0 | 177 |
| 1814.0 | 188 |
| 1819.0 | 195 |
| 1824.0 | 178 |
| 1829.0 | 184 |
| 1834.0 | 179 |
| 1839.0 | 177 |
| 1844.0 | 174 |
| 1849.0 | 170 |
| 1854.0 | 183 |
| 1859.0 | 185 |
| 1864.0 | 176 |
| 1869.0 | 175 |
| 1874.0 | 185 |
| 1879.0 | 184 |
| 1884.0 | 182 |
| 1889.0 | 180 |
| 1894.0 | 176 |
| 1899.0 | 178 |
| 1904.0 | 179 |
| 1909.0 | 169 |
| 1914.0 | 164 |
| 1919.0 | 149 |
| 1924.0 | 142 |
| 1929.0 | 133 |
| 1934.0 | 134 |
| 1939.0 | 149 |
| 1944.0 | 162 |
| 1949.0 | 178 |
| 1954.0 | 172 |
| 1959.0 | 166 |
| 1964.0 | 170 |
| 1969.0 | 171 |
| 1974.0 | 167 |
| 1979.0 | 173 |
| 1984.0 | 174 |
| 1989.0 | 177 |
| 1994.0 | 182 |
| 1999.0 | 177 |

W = 0.9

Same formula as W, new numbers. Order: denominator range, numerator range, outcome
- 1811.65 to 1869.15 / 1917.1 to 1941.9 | 0.78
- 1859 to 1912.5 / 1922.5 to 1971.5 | 0.89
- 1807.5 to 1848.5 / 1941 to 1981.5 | 0.94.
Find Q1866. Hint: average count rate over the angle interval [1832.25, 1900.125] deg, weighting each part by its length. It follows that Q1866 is 179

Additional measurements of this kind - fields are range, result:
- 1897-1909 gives 177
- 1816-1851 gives 180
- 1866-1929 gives 170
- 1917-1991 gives 161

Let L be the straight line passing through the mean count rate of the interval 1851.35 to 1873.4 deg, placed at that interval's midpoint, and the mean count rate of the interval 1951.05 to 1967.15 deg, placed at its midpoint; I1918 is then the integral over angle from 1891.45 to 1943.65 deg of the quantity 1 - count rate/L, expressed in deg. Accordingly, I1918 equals 5.0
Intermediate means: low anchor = 180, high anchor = 170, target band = 158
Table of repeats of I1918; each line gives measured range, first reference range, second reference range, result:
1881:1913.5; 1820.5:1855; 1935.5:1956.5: -1.2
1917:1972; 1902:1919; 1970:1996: 4.4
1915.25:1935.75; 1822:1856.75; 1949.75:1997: 3.9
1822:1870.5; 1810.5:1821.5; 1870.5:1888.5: 2.2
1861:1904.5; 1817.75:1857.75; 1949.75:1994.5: -0.6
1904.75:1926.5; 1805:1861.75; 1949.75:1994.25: 2.2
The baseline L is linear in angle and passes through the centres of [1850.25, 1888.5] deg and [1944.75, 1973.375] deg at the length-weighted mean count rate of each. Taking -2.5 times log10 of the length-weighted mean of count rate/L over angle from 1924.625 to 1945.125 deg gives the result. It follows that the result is 0.208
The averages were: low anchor 181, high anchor 171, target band 143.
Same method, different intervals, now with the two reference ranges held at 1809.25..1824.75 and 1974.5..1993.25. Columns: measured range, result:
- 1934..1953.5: 0.111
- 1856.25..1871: 0.026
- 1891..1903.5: 0.020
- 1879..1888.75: -0.002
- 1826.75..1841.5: 0.032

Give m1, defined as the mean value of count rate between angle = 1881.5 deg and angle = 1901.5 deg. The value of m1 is 179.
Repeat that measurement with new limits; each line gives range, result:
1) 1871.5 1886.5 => 184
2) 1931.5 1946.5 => 148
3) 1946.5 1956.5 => 175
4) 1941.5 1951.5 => 170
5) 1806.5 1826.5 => 184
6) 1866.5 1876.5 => 180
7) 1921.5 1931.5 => 138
